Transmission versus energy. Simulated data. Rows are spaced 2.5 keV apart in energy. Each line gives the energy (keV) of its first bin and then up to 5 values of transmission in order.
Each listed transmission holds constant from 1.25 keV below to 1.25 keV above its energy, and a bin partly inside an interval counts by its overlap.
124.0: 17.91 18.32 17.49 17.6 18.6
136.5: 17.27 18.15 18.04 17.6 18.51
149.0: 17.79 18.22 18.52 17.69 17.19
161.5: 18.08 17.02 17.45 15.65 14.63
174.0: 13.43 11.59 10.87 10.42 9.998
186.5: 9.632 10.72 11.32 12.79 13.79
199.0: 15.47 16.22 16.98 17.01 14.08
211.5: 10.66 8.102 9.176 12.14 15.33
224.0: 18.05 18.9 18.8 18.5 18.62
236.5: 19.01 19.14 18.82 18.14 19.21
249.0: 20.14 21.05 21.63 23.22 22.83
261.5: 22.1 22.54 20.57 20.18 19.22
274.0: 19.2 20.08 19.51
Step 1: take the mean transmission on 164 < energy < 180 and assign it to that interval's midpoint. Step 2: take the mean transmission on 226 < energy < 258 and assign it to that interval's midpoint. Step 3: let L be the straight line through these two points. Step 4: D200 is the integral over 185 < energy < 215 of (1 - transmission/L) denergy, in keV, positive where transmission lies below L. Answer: 6.1 keV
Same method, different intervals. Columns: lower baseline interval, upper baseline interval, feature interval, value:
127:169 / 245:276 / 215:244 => 4.6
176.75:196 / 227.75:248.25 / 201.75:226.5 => 2.0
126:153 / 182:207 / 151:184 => 1.0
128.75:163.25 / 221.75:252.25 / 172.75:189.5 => 6.7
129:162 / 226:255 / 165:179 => 3.1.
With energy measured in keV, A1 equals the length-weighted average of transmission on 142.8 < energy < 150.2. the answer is 18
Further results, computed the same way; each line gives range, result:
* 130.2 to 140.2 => 17.9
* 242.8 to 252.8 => 19.7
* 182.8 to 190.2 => 10.1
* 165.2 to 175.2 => 15.3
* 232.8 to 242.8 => 18.9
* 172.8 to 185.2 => 11.3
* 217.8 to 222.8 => 13.8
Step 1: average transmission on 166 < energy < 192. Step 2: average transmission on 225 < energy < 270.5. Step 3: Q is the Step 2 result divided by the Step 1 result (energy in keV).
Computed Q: 1.65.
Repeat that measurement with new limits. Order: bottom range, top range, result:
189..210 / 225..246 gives 1.30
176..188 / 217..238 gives 1.64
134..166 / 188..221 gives 0.73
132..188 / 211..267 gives 1.15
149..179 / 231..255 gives 1.20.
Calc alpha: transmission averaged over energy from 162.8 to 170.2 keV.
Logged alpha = 16.7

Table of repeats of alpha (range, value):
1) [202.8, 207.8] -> 17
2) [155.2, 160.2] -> 17.5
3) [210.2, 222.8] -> 11.1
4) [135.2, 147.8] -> 17.9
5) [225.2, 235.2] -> 18.7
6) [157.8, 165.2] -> 17.4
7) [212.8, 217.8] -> 8.68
